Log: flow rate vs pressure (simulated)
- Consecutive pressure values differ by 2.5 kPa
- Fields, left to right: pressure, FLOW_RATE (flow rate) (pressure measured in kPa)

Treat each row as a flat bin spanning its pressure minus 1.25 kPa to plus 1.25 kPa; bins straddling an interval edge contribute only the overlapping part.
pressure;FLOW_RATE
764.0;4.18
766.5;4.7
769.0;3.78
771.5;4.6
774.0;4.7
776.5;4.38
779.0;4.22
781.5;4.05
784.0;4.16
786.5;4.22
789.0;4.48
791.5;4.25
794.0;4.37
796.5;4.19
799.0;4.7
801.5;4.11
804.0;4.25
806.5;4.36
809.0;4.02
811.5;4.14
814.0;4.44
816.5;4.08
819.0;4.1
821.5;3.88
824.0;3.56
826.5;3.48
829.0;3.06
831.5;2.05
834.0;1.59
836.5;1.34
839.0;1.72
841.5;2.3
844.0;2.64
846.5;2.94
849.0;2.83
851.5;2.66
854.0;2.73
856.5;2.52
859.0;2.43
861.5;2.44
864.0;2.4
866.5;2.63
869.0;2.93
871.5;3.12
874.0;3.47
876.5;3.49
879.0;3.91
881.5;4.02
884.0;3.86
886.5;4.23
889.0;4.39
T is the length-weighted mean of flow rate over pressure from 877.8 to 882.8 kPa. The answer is 3.96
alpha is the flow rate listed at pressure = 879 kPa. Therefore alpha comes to 3.91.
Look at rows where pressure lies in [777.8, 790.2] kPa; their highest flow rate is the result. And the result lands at 4.48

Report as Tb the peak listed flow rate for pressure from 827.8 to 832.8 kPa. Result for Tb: 3.06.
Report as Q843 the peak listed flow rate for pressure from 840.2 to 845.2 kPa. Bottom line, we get 2.64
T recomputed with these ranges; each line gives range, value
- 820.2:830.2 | 3.5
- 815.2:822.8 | 4.02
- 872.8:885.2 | 3.75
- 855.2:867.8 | 2.49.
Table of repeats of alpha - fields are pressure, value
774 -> 4.7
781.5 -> 4.05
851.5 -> 2.66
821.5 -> 3.88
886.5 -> 4.23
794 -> 4.37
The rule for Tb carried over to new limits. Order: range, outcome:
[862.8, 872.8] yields 3.12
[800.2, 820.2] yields 4.44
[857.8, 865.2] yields 2.44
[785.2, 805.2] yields 4.7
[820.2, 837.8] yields 3.88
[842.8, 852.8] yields 2.94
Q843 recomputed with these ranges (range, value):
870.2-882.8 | 4.02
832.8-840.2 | 1.72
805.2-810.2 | 4.36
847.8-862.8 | 2.83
